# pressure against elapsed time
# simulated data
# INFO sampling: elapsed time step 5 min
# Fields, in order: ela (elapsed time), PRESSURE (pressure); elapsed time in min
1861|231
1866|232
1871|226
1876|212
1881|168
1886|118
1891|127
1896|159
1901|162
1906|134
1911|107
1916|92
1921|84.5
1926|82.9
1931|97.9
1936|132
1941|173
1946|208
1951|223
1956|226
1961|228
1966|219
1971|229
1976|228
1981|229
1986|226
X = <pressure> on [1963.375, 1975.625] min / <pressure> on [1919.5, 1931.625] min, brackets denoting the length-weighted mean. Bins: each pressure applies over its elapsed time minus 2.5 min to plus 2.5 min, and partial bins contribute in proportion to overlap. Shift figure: 2.57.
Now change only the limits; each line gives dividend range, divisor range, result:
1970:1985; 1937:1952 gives 1.19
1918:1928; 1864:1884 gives 0.41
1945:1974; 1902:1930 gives 2.16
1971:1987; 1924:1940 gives 2.05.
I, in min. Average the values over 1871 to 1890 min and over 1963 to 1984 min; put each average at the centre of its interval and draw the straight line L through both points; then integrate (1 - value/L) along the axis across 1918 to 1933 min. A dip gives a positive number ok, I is 8.3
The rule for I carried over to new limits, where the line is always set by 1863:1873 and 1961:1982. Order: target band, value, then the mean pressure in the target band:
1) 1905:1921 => 8.65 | 105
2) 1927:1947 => 7.38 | 143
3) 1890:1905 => 5.15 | 150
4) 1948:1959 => 0.14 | 224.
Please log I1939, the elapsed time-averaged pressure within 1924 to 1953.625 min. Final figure 154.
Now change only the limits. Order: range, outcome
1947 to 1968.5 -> 223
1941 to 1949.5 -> 199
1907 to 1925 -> 96.8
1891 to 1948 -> 129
